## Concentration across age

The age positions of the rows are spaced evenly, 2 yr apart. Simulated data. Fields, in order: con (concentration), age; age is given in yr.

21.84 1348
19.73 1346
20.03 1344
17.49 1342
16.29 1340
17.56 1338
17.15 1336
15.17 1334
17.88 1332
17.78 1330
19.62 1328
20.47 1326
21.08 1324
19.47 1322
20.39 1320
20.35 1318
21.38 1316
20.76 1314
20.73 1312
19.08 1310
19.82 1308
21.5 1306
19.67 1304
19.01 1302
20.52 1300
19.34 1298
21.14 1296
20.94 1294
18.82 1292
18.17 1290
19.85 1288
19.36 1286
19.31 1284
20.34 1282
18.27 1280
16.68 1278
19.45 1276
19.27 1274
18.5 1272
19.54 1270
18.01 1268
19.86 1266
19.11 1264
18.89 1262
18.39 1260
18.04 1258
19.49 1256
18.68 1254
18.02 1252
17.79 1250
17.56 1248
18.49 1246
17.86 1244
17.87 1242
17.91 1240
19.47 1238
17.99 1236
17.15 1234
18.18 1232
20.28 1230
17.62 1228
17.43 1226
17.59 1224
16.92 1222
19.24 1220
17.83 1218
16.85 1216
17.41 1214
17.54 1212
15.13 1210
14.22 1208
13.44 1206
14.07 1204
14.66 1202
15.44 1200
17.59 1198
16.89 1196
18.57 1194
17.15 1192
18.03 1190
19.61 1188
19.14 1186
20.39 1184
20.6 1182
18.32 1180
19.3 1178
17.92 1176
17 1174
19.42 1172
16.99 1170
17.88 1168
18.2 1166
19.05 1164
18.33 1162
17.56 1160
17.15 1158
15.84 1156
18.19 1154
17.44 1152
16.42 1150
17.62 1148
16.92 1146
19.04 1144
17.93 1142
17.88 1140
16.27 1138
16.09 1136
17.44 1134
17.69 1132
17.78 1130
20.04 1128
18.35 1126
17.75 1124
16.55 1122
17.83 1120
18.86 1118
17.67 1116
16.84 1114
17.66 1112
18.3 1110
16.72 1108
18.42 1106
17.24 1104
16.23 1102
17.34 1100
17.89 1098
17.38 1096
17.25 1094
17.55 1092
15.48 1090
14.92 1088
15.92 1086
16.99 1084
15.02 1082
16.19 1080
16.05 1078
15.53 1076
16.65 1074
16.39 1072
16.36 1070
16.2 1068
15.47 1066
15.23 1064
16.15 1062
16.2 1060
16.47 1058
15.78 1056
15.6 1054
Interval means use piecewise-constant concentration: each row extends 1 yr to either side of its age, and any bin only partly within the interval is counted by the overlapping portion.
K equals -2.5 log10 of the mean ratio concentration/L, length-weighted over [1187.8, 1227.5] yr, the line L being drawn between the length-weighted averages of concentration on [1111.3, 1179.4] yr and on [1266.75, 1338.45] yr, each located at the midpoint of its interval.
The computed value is 0.102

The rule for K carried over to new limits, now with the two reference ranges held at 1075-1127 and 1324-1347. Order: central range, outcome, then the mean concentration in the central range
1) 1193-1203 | 0.06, 16.6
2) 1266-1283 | -0.05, 18.8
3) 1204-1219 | 0.11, 15.9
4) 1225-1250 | -0.03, 18.1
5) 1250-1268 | -0.05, 18.7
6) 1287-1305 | -0.10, 19.7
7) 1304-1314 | -0.12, 20.3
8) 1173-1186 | -0.09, 18.9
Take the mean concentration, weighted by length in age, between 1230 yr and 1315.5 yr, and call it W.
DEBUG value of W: 19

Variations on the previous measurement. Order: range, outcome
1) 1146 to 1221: 17.5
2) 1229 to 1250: 18.3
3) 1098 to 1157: 17.5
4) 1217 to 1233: 18.1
